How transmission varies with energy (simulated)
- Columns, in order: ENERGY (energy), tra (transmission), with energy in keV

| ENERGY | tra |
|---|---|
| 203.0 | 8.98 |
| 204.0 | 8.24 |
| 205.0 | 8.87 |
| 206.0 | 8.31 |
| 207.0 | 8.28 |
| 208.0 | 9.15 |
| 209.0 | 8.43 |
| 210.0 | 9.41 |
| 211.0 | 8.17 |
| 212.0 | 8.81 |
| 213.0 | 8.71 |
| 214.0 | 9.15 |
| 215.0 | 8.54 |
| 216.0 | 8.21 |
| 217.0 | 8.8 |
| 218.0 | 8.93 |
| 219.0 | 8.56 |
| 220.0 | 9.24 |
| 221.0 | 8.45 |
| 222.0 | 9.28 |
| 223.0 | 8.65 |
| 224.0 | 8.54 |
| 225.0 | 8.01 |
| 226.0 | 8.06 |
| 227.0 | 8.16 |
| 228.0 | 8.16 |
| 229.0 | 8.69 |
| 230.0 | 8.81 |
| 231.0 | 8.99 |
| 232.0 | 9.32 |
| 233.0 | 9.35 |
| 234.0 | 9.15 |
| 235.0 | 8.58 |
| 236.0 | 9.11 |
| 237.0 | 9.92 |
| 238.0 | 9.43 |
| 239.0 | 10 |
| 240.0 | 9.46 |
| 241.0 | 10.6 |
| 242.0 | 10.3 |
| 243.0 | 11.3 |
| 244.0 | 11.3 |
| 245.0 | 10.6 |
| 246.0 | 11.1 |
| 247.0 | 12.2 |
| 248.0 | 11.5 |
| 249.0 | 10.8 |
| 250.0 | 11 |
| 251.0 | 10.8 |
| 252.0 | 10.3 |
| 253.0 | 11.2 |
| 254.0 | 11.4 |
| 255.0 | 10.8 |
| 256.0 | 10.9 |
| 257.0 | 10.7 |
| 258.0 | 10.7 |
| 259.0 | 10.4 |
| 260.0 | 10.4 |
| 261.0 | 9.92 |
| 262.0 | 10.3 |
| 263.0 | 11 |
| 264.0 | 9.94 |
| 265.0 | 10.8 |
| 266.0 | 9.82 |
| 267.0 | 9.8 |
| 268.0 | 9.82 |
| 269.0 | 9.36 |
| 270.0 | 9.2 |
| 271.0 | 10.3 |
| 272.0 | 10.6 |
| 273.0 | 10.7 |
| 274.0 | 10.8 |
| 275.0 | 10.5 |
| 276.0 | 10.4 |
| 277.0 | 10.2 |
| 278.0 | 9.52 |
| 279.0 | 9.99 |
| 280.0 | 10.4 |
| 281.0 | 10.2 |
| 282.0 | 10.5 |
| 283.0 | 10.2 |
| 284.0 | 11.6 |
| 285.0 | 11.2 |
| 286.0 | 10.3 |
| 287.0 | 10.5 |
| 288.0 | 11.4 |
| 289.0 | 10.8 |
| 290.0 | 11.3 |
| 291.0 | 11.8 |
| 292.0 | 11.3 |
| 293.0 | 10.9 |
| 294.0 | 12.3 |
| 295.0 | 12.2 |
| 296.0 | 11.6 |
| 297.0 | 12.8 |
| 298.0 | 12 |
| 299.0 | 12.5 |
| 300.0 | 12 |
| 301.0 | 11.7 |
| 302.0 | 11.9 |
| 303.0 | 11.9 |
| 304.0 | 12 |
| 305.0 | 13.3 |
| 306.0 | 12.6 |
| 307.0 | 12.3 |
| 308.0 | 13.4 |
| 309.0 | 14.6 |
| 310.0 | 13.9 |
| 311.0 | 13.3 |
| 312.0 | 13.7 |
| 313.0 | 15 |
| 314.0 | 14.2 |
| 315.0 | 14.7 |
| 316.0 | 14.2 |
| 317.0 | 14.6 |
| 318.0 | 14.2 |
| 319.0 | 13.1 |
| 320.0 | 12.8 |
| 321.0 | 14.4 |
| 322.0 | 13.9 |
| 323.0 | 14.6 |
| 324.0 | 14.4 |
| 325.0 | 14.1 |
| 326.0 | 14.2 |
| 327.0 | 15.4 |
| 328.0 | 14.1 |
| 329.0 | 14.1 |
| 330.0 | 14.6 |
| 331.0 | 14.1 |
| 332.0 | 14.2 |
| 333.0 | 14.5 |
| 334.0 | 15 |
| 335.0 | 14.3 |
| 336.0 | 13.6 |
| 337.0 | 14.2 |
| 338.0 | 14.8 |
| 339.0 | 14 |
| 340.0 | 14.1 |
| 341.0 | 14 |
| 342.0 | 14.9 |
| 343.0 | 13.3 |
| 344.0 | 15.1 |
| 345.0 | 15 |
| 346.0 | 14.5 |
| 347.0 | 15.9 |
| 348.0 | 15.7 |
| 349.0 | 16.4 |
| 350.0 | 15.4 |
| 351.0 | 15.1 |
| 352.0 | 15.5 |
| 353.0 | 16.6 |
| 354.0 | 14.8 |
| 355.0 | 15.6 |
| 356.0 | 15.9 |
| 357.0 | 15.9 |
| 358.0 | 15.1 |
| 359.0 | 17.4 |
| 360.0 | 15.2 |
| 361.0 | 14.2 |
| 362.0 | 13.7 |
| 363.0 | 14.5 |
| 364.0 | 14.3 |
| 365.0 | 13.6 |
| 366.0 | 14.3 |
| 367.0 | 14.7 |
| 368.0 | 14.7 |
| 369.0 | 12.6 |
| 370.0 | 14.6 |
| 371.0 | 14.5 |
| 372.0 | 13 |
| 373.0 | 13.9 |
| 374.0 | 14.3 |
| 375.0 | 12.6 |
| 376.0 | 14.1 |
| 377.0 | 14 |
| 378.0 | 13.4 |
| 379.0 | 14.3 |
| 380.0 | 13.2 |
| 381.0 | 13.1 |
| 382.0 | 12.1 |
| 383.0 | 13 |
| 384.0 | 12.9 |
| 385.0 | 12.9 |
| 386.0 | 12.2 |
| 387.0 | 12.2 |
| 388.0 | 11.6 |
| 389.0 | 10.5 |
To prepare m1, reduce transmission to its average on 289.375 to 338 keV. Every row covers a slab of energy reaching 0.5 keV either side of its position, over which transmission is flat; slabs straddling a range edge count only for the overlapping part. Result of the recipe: 13.4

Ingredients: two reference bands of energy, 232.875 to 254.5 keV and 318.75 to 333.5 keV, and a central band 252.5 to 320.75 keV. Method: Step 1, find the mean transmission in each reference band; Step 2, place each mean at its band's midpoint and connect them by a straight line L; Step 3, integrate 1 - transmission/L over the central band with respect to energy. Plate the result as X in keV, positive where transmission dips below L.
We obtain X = 4.8 keV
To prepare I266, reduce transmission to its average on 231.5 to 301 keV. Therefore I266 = 10.6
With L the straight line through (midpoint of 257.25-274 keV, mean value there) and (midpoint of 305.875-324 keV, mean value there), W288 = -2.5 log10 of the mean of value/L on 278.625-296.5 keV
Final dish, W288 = 0.08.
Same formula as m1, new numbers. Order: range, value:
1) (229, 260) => 10.3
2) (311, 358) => 14.6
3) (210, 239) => 8.81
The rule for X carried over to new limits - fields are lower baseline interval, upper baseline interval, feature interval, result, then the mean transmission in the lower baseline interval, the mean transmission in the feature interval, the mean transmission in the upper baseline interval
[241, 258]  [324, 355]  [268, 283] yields 2.4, 11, 10.2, 14.7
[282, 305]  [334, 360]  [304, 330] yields -1.6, 11.6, 13.9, 15.1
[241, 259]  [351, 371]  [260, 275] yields 1.8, 11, 10.2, 14.9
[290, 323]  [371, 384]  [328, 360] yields -4.2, 13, 14.9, 13.4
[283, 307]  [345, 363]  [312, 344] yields -1.1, 11.7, 14.2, 15.4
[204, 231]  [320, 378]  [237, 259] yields -1.6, 8.63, 10.8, 14.6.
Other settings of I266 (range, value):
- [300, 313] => 12.9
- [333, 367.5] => 14.9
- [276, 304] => 11.2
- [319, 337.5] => 14.2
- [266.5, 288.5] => 10.3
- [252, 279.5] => 10.3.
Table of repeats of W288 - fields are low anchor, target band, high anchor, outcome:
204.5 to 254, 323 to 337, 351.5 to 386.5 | -0.12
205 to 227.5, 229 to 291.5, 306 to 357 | 0.05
